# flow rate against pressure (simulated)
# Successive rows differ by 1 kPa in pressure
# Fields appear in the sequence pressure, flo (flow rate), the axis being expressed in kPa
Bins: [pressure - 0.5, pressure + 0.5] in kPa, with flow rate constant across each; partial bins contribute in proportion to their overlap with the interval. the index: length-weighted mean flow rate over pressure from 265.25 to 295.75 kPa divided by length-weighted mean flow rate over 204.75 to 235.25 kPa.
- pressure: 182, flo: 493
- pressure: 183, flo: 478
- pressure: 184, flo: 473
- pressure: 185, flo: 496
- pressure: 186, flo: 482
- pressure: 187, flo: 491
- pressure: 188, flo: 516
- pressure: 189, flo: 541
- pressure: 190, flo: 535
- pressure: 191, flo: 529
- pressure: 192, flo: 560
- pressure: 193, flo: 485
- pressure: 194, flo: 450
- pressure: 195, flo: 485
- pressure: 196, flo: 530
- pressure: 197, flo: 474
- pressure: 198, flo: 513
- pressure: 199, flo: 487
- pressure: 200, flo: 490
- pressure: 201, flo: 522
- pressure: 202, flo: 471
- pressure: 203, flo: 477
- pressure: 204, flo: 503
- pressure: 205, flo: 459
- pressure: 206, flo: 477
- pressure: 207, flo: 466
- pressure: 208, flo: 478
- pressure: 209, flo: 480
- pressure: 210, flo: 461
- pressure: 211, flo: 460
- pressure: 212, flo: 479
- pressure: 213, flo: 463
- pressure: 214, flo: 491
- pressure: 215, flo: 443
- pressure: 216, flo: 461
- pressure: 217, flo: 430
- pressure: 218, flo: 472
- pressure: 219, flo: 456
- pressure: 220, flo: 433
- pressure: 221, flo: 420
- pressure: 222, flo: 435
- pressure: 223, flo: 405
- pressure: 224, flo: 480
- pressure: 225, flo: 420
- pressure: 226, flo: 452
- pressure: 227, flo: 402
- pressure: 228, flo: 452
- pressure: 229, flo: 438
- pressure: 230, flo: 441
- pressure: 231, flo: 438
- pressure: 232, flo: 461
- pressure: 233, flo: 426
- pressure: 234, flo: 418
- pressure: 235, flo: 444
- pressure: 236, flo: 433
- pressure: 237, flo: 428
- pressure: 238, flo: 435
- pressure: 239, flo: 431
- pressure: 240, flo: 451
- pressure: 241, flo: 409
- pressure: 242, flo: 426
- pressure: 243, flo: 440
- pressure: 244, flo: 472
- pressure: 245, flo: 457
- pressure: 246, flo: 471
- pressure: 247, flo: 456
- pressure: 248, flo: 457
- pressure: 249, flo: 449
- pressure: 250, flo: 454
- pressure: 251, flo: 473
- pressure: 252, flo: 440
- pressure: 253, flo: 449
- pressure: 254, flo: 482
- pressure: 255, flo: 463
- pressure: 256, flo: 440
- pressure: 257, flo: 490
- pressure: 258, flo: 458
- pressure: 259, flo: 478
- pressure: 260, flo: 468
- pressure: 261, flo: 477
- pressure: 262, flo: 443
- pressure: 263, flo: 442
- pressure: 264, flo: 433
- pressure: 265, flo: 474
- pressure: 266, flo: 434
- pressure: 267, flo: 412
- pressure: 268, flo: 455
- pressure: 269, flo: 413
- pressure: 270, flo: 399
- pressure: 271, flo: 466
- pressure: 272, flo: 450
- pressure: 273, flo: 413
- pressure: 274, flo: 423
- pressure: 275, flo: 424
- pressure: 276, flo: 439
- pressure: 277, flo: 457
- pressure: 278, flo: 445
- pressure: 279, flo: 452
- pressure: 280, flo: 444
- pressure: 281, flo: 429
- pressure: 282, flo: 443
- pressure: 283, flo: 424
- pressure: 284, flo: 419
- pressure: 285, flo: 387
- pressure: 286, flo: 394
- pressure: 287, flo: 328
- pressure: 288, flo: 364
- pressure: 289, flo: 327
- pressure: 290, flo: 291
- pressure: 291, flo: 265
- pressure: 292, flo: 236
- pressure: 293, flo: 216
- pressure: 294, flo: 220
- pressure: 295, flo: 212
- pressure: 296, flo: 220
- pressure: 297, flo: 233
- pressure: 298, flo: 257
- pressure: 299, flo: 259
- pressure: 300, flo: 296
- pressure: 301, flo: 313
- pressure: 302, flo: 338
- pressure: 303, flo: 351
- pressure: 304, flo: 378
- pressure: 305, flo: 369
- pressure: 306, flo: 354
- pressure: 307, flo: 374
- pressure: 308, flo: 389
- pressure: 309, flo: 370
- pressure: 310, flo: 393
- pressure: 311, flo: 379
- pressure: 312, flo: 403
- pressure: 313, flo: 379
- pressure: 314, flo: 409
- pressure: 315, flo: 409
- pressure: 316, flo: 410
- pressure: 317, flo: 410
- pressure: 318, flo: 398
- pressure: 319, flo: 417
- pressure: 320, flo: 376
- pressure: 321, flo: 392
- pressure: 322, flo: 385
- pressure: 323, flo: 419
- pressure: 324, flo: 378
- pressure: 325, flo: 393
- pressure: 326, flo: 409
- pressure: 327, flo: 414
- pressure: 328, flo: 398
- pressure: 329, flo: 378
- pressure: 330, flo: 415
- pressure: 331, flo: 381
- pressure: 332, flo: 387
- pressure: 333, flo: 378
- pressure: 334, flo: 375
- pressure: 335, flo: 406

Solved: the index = 0.8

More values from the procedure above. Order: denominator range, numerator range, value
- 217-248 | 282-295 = 0.73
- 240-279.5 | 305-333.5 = 0.88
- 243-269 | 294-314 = 0.72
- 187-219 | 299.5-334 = 0.79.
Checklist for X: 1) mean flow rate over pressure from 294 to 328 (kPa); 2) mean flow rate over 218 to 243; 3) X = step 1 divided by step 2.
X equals 0.8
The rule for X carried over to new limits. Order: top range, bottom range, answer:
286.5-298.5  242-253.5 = 0.58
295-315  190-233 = 0.72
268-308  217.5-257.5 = 0.81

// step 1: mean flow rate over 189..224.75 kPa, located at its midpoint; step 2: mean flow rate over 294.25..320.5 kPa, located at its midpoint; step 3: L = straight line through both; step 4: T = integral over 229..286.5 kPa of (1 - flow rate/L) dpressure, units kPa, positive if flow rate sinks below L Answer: -4.43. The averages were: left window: 477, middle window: 443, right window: 349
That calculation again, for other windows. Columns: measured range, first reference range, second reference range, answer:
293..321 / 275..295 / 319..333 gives 2.80 kPa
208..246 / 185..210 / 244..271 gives 2.35 kPa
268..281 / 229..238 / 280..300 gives -3.30 kPa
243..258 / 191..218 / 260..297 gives -1.33 kPa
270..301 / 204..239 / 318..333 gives 4.64 kPa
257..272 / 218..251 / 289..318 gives -2.15 kPa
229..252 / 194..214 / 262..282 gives 0.71 kPa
